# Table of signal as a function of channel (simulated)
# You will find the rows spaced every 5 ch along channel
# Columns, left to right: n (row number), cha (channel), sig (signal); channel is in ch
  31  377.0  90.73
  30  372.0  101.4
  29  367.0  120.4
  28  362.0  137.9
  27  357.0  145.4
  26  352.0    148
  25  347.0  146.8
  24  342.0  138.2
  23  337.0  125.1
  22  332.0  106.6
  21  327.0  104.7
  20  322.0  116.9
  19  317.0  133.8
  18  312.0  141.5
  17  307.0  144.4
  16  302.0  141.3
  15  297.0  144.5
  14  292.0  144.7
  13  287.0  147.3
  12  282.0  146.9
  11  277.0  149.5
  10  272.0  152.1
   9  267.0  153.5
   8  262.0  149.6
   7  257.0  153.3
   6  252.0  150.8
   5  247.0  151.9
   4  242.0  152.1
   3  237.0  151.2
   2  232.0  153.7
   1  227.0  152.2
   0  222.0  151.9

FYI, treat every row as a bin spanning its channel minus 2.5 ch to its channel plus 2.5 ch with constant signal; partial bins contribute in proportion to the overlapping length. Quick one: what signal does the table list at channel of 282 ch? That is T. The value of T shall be 146.9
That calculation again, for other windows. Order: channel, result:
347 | 146.8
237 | 151.2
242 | 152.1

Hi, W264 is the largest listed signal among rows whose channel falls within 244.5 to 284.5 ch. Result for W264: 153.5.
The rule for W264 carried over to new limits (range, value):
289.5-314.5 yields 144.7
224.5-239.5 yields 153.7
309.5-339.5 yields 141.5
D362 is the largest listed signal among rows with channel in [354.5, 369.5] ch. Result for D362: 145.4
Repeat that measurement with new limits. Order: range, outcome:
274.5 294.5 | 149.5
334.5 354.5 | 148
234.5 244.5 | 152.1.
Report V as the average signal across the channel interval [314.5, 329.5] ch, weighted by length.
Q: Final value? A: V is 118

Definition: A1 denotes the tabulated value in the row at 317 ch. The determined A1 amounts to 133.8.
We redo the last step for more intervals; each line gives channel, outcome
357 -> 145.4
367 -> 120.4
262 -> 149.6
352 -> 148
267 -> 153.5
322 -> 116.9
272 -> 152.1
